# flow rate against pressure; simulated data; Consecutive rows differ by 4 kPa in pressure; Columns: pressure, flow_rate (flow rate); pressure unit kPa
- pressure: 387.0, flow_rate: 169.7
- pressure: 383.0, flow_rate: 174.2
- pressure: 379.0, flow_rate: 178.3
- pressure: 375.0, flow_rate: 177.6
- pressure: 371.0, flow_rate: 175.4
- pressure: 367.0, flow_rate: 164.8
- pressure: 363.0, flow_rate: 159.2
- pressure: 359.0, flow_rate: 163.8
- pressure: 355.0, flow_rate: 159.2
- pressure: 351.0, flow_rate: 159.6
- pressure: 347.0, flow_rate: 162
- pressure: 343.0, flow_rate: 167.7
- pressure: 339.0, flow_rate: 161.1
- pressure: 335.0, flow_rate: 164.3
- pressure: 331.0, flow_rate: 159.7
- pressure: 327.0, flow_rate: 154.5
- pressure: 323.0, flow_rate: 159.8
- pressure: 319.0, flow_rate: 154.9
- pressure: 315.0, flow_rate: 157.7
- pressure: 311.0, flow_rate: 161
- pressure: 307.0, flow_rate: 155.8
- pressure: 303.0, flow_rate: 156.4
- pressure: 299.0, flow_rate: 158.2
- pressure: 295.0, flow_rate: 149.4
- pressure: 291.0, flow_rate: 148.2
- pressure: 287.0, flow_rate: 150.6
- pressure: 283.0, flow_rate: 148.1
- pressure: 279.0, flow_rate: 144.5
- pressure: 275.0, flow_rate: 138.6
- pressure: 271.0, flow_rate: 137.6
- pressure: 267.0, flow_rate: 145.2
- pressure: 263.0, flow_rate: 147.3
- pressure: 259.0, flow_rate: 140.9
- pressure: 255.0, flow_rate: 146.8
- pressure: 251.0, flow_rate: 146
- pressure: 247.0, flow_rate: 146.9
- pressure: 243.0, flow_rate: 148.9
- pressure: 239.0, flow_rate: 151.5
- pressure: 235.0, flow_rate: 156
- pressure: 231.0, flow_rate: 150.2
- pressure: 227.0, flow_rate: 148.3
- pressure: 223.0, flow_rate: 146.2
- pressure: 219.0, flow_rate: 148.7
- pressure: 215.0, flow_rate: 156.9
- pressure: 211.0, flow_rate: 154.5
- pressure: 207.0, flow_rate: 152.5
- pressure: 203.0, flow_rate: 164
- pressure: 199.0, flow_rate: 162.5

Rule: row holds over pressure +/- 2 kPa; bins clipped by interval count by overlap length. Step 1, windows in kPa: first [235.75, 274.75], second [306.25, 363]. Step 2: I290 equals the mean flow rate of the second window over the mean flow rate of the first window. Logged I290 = 1.1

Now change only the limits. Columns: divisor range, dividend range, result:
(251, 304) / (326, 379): 1.12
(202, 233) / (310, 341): 1.04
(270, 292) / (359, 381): 1.18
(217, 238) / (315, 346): 1.07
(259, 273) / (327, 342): 1.13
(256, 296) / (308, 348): 1.10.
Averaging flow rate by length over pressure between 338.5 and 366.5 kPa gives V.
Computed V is 162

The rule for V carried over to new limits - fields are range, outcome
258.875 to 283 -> 143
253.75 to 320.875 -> 150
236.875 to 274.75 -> 145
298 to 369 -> 160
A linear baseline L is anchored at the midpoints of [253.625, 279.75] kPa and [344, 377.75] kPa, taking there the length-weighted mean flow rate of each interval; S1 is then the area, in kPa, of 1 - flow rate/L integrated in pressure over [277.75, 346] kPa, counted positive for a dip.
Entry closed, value -1.1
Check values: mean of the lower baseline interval 143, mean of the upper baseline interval 166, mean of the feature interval 156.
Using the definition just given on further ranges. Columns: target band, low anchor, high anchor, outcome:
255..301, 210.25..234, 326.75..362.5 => 2.8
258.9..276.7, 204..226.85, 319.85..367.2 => 1.6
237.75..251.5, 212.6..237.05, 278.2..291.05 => 0.2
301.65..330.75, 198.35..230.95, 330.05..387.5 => 1.0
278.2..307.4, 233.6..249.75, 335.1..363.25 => 0.9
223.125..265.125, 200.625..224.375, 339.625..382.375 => 2.3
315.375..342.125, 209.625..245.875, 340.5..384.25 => 0.6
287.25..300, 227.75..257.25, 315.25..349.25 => 0.4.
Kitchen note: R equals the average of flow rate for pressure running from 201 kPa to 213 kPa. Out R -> 157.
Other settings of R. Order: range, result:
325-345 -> 161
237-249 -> 149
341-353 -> 163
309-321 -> 158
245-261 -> 145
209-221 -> 153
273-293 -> 146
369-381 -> 177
